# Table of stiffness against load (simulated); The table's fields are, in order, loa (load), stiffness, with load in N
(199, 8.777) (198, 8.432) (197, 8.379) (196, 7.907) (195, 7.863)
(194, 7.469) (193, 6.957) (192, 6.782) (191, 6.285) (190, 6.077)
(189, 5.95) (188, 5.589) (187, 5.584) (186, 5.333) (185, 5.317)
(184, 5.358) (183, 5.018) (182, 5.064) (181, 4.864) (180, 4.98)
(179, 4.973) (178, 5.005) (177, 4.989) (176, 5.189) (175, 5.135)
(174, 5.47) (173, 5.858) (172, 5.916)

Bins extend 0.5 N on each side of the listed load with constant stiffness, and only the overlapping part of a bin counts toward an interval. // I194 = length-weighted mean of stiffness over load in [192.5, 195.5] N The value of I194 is 7.43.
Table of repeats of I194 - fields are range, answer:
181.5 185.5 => 5.19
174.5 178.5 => 5.08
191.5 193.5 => 6.87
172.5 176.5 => 5.41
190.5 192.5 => 6.53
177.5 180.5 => 4.99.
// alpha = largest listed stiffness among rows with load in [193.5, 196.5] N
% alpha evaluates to 7.907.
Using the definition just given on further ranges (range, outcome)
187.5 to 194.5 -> 7.469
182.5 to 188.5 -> 5.589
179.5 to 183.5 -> 5.064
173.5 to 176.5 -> 5.47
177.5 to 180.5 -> 5.005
